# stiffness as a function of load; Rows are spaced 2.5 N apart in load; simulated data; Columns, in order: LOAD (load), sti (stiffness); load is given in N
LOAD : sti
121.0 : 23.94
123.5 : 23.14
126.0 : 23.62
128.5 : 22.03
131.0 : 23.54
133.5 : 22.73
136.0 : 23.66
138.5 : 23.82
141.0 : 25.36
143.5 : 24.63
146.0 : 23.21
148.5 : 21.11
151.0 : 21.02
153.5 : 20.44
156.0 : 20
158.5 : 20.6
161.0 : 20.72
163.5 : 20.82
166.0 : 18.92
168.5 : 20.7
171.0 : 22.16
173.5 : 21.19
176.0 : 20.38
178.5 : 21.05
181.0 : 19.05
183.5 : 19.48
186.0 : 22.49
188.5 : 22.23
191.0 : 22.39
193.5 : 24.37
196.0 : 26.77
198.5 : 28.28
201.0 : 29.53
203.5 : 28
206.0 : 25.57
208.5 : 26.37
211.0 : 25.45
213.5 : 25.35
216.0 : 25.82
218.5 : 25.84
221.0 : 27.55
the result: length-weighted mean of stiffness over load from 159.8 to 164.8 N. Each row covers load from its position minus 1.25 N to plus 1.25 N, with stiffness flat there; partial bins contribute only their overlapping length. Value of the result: 20.8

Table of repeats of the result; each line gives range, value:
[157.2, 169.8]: 20.4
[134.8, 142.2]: 24.3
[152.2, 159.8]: 20.4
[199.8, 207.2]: 27.7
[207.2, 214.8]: 25.7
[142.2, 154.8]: 22.1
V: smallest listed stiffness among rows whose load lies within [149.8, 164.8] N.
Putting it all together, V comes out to 20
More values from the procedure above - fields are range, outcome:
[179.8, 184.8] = 19.05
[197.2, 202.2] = 28.28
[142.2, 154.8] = 20.44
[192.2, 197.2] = 24.37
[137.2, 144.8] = 23.82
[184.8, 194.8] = 22.23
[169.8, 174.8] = 21.19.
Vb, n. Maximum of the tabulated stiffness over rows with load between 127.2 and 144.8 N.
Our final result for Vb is 25.36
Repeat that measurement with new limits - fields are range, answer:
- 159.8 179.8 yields 22.16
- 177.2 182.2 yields 21.05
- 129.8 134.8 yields 23.54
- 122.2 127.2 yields 23.62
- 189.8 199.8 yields 28.28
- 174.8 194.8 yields 24.37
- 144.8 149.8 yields 23.21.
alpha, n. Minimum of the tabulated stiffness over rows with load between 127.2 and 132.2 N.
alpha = 22.03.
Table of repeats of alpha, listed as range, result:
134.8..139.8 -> 23.66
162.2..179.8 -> 18.92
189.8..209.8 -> 22.39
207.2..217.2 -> 25.35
